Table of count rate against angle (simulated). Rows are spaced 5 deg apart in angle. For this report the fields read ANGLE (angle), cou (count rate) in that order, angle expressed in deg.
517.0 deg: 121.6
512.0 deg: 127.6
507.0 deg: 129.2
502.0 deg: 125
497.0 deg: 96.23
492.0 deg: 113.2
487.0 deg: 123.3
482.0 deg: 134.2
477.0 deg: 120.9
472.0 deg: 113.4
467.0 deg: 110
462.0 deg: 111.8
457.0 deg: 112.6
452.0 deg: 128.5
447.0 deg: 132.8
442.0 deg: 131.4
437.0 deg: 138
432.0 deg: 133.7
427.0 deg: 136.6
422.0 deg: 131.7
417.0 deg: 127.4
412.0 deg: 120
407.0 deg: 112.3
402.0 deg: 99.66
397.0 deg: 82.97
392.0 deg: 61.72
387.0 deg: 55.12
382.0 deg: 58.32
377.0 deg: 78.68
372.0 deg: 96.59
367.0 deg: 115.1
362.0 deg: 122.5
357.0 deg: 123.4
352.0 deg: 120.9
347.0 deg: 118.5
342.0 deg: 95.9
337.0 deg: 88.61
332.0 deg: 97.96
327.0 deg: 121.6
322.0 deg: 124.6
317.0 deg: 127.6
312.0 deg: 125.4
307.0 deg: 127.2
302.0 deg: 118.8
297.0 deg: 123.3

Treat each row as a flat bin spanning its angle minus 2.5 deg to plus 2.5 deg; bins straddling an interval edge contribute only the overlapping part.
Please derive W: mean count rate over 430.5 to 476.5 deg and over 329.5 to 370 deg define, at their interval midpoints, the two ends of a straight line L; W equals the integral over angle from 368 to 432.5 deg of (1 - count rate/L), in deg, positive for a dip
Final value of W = 10.0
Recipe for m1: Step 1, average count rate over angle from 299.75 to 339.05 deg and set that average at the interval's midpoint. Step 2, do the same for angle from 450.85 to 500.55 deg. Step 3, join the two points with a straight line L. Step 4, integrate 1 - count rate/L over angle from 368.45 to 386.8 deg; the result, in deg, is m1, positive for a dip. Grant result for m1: 6.2 deg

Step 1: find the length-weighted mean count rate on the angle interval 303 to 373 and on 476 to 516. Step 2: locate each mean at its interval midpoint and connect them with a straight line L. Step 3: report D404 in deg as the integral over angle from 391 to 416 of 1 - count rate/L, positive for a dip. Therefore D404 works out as 3.9 deg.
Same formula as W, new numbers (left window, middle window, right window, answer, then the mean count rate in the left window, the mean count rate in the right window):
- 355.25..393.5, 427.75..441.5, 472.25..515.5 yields -3.97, 89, 121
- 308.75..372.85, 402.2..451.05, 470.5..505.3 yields -4.67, 114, 118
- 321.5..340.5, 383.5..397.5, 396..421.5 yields 5.93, 106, 112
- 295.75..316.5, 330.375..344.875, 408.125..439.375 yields 3.60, 124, 130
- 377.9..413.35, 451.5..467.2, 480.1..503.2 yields -1.35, 82.9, 118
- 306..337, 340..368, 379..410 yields -4.56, 118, 79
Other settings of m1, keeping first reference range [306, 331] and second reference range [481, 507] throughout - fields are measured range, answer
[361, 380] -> 3.36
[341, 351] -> 0.96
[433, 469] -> -1.33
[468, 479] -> 0.29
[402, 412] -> 0.82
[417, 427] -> -0.94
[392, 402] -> 3.25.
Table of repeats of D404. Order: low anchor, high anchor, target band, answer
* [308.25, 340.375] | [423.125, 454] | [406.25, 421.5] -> 0.83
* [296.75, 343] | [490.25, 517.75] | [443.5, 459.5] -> -0.99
